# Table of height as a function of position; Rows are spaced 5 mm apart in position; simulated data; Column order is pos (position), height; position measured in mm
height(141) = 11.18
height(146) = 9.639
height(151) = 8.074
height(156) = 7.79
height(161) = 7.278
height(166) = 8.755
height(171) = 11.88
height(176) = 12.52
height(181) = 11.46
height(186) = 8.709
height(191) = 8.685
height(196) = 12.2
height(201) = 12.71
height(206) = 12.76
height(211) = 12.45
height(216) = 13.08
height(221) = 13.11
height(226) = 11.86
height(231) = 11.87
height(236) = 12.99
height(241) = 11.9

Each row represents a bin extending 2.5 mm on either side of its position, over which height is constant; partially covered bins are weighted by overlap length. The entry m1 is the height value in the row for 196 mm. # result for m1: 12.2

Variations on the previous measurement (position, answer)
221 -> 13.11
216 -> 13.08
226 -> 11.86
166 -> 8.755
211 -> 12.45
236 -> 12.99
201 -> 12.71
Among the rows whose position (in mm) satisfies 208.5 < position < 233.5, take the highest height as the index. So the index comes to 13.11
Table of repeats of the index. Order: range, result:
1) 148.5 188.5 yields 12.52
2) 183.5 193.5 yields 8.709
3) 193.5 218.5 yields 13.08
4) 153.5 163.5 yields 7.79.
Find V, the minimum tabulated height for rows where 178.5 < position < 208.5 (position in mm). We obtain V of 8.685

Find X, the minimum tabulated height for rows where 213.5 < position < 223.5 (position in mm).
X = 13.08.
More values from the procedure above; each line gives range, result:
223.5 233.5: 11.86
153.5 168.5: 7.278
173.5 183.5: 11.46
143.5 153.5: 8.074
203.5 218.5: 12.45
